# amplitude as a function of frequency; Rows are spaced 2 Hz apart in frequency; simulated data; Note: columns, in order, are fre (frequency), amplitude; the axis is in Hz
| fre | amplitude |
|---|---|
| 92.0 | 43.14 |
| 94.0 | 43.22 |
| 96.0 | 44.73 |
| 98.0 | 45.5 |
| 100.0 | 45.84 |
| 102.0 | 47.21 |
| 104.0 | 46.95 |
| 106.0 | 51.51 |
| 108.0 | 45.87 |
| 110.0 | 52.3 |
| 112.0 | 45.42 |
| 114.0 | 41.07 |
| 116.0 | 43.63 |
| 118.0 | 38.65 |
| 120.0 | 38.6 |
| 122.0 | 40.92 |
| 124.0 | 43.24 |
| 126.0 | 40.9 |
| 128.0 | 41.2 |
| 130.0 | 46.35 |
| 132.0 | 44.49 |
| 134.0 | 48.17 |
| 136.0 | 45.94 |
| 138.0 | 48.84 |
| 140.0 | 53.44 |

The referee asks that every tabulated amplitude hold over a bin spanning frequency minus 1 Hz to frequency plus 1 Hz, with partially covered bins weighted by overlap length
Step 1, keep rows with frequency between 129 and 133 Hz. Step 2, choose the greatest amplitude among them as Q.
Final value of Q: 46.35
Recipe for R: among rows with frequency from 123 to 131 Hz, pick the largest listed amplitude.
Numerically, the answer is 46.35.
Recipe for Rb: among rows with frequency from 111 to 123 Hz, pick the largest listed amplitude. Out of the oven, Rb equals 45.42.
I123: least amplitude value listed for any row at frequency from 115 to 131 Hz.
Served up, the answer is 38.6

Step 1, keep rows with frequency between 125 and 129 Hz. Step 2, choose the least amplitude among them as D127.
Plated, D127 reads 40.9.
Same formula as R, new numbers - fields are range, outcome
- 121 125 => 43.24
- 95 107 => 51.51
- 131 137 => 48.17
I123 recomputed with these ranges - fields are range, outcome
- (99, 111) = 45.84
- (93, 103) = 43.22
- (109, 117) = 41.07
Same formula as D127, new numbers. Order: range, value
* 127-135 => 41.2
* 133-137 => 45.94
